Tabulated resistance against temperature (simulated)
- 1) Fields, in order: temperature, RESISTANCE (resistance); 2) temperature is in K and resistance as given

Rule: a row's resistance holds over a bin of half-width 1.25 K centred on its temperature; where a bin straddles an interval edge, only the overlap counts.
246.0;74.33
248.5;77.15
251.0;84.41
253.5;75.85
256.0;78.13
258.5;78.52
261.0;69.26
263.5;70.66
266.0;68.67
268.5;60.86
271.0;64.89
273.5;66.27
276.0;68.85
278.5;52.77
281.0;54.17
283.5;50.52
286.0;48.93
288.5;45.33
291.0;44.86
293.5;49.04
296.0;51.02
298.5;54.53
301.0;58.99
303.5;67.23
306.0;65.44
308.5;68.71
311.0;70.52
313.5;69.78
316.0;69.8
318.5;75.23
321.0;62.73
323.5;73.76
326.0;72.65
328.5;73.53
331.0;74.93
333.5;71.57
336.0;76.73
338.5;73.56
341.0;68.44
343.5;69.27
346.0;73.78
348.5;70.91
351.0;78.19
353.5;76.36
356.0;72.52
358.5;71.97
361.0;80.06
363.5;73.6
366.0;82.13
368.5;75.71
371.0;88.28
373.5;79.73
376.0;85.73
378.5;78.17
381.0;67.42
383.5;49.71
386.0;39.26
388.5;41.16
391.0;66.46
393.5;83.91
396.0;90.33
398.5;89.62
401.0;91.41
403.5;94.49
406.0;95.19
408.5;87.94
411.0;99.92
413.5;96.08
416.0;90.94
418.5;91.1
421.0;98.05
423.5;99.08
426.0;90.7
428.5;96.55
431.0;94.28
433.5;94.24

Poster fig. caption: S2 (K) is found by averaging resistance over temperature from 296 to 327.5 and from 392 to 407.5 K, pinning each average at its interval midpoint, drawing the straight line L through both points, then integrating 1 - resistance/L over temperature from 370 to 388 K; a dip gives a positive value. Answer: 3.4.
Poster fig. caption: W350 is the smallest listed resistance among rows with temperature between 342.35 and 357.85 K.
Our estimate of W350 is 69.27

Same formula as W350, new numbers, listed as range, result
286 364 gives 44.86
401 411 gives 87.94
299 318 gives 58.99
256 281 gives 52.77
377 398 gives 39.26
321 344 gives 62.73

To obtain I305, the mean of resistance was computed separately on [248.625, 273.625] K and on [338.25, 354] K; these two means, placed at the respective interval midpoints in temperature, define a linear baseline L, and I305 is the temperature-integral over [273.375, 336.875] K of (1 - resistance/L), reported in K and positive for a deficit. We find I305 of 8.45 K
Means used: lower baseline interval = 72.2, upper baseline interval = 72.7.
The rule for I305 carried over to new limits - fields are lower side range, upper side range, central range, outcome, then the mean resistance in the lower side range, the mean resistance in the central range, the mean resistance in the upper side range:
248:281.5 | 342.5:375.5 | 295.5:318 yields 2.4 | 69.5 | 64.8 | 76.6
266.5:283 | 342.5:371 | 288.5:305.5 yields 2.9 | 61.1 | 54.1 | 75.6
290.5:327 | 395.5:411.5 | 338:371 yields 1.2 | 63.9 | 74.9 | 92.5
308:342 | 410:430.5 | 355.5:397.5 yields 5.9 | 71.7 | 72.2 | 95.2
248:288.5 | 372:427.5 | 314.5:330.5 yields 0.3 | 66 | 71.4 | 82.2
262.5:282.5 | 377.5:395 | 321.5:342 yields -3.6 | 63.1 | 72.8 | 61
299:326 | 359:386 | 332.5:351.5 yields -0.4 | 68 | 72.6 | 74.2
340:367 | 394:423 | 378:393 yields 4.9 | 74.3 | 57.3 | 93.1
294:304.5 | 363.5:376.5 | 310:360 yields -2.4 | 57.1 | 72.4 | 81.3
